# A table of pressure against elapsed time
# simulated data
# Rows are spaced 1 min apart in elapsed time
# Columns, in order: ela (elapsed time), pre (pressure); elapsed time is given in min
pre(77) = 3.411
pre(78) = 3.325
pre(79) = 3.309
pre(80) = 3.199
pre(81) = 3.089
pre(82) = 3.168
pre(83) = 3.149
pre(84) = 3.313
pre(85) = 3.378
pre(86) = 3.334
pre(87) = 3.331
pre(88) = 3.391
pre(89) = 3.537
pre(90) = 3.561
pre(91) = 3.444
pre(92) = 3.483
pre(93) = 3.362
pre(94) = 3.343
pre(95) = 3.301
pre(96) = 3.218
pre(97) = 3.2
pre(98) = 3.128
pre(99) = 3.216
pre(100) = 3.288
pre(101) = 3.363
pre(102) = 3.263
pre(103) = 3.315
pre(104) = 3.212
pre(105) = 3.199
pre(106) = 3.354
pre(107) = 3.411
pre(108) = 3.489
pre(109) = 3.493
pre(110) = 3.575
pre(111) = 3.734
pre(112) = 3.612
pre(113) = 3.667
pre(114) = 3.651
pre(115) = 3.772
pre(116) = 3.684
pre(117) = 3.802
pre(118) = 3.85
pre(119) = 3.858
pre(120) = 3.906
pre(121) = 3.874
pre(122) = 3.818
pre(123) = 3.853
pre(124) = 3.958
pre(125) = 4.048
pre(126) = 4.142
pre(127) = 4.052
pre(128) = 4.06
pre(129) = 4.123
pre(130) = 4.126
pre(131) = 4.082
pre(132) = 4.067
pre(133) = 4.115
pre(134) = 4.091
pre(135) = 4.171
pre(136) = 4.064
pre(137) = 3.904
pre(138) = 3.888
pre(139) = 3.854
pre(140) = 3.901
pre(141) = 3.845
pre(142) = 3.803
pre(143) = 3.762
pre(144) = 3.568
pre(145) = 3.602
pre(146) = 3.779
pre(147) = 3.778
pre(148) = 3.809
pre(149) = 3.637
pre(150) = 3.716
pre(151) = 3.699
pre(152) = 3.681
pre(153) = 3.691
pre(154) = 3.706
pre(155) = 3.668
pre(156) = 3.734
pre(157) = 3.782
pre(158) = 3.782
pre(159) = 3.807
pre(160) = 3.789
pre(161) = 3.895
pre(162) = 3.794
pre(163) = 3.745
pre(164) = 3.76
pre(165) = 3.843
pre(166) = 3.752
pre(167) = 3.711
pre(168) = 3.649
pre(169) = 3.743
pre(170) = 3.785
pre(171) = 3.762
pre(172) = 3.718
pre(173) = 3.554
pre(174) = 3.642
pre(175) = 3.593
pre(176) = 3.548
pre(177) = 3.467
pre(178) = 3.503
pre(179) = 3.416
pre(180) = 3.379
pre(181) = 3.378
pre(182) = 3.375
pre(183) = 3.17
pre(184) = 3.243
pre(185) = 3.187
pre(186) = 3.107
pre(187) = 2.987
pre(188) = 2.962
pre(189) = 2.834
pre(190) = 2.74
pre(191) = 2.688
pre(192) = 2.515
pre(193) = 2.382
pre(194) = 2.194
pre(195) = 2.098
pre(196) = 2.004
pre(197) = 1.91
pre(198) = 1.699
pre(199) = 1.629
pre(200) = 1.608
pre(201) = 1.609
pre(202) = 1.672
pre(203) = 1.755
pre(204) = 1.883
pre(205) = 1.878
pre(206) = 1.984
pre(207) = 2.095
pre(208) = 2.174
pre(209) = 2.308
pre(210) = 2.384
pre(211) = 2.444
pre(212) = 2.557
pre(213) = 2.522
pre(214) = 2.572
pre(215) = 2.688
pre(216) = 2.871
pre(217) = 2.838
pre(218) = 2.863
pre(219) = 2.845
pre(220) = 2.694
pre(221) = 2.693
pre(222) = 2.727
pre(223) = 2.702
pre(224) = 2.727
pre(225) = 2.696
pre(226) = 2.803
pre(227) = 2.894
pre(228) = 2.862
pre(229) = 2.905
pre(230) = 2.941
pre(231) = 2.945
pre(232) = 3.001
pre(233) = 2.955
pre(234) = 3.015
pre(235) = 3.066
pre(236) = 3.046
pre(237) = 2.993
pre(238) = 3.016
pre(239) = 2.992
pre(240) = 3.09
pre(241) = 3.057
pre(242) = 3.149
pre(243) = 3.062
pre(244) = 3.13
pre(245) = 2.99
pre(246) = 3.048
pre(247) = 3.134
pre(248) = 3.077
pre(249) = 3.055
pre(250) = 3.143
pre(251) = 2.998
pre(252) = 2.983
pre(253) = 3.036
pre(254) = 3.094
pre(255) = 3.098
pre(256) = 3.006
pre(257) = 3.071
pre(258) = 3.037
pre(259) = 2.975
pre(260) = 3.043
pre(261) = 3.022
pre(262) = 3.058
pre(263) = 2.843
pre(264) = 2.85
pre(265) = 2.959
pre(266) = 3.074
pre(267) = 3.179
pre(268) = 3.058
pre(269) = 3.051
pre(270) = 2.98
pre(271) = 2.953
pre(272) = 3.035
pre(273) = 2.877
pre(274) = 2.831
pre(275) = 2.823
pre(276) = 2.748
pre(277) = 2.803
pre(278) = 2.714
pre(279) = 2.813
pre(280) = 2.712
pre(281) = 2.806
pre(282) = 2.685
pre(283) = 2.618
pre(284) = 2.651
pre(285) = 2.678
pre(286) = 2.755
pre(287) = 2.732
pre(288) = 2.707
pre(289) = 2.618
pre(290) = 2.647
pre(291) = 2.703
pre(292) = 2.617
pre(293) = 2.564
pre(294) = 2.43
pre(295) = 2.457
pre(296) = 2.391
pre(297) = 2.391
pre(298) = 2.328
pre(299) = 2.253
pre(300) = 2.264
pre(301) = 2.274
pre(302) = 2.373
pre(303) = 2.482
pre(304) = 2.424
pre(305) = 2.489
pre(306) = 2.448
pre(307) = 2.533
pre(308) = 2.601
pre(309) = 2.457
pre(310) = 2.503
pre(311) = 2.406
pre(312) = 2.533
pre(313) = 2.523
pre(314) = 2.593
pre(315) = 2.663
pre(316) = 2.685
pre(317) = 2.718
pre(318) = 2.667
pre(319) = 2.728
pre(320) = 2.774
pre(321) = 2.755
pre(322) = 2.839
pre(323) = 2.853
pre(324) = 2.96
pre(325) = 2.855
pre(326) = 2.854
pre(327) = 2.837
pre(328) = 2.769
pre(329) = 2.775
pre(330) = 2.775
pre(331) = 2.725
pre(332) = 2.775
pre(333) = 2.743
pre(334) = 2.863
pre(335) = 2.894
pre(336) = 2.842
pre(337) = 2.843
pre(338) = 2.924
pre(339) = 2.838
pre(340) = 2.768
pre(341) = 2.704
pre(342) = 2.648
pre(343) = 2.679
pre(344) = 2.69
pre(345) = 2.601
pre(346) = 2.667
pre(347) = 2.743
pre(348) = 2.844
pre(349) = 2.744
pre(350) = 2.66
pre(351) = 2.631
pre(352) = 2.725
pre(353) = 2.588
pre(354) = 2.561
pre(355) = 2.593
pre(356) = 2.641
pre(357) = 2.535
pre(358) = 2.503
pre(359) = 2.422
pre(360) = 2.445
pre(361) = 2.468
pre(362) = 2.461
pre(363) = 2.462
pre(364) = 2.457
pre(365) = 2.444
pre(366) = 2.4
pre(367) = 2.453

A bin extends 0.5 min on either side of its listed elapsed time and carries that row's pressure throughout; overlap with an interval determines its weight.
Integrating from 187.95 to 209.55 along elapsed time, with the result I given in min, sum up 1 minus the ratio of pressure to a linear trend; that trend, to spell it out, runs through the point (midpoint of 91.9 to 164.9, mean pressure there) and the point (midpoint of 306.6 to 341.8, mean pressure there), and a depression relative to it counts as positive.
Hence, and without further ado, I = 8.1 min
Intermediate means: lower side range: 3.71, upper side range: 2.73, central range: 2.1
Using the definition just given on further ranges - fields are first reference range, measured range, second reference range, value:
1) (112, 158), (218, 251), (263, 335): 2.04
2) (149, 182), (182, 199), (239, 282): 4.36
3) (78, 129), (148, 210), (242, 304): 2.98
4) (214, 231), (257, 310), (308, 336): 0.81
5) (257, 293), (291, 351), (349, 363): 0.77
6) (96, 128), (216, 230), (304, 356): 1.55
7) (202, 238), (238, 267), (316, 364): -4.26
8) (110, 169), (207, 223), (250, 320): 3.24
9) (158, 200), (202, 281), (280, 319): 0.41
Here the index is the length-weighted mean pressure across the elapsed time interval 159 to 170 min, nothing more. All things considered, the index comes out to 3.77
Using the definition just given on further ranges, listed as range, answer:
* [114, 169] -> 3.85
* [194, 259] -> 2.67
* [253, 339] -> 2.74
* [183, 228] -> 2.46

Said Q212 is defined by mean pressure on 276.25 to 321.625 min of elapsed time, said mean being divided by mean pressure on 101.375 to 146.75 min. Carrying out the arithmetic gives 0.68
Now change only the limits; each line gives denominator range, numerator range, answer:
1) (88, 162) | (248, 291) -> 0.78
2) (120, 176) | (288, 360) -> 0.69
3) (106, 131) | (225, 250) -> 0.79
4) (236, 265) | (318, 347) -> 0.92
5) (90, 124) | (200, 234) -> 0.72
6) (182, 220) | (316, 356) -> 1.14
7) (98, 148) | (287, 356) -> 0.71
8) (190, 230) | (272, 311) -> 1.09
